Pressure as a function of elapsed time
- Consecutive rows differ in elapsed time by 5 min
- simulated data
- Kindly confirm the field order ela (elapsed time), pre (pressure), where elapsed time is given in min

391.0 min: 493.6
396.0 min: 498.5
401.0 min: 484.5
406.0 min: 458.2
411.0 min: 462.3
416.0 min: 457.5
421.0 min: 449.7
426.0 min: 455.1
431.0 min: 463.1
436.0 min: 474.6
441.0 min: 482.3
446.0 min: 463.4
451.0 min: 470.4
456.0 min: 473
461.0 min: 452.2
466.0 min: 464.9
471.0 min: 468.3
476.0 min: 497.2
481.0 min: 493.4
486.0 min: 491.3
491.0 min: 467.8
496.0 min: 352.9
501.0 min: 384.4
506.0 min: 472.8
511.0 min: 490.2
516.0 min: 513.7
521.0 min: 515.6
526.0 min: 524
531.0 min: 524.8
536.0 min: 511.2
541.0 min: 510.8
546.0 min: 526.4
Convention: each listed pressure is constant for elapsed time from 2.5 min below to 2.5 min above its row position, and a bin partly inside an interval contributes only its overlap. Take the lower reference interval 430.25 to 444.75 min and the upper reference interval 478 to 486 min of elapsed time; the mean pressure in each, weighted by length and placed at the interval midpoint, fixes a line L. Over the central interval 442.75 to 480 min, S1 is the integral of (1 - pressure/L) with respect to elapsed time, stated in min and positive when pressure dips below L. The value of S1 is 1.0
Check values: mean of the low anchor 474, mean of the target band 471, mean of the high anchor 493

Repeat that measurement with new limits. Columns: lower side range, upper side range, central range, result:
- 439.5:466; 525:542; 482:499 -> 1.7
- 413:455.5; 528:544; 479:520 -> 3.1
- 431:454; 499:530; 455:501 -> 2.0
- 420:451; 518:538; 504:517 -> 0.5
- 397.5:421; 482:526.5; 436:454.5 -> -0.3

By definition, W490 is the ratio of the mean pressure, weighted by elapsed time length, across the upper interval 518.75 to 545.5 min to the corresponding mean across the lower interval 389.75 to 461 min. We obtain 1.10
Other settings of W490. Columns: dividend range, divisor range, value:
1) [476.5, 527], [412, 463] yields 1.01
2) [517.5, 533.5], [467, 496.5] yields 1.11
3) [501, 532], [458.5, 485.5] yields 1.04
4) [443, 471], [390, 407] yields 0.96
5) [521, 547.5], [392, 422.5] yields 1.10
